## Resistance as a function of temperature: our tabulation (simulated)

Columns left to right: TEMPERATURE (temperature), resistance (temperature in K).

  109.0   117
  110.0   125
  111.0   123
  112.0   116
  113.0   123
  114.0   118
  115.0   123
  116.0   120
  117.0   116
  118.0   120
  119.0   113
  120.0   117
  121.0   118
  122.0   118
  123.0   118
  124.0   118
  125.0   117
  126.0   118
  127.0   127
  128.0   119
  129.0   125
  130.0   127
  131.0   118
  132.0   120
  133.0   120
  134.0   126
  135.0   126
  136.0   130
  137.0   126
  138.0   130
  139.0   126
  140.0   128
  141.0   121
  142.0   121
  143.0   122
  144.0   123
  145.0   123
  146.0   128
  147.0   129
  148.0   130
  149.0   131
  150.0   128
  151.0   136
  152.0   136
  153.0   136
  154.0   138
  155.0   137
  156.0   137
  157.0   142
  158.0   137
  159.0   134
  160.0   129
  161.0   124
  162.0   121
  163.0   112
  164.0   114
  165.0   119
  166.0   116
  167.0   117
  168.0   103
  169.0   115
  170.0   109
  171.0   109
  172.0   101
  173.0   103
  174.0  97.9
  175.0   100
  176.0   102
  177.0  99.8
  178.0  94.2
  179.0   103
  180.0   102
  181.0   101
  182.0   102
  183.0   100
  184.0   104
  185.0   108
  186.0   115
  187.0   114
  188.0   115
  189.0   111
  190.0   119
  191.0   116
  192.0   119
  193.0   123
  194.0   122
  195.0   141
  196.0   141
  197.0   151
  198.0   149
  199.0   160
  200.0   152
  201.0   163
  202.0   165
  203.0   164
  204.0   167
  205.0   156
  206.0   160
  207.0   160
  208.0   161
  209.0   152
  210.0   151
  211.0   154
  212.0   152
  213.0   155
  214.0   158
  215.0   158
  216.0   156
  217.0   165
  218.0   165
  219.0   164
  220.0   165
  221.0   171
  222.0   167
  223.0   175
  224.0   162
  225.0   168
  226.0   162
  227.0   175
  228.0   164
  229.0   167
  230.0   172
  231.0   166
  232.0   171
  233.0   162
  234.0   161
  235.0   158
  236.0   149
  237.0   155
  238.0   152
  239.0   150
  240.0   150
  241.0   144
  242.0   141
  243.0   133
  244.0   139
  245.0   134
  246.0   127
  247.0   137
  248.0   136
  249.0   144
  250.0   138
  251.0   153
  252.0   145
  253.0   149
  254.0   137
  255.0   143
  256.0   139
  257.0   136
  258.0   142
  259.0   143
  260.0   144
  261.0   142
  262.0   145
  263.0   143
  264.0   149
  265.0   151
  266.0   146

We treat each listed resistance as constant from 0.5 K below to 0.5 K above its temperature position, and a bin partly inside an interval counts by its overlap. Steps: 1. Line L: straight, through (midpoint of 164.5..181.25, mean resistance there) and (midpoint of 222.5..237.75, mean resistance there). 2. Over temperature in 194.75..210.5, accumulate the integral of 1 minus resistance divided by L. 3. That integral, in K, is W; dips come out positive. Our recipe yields -2.33 K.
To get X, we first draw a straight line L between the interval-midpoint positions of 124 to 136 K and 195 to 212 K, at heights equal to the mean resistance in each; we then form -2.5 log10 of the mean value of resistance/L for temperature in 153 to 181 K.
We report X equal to 0.20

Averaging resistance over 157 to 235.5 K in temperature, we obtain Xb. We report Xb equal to 137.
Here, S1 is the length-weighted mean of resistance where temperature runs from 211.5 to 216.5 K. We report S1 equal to 156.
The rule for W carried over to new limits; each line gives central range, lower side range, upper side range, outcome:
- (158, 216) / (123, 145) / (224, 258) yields 3.9 K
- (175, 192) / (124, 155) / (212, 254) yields 4.0 K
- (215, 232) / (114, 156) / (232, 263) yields -3.1 K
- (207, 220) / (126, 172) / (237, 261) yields -2.1 K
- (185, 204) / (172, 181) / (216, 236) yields -1.7 K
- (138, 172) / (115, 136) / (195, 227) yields 2.2 K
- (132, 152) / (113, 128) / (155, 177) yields -1.5 K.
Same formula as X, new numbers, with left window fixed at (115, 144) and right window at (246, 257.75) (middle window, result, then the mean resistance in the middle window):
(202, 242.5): -0.176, 160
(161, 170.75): 0.117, 114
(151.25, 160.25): -0.088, 136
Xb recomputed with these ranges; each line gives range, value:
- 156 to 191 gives 112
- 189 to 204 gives 142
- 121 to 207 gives 124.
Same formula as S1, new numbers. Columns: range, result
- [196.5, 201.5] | 155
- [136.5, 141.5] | 126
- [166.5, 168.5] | 110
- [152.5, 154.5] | 137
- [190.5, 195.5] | 124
